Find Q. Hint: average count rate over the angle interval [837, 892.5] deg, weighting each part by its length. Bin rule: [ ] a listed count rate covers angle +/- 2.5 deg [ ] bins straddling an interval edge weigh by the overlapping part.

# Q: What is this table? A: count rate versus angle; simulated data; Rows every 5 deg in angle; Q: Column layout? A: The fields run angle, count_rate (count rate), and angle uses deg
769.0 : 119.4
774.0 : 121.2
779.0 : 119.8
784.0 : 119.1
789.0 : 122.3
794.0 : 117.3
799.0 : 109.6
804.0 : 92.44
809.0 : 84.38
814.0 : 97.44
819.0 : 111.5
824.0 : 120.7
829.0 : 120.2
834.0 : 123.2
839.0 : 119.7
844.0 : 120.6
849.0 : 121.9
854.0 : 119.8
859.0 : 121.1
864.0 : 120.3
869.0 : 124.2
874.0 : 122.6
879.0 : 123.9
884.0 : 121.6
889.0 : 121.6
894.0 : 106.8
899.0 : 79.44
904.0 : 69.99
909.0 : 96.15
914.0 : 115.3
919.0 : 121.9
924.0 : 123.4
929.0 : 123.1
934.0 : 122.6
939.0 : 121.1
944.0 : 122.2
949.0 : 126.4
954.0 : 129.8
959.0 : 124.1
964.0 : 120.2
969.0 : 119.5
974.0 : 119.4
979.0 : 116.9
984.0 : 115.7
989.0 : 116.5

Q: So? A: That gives 121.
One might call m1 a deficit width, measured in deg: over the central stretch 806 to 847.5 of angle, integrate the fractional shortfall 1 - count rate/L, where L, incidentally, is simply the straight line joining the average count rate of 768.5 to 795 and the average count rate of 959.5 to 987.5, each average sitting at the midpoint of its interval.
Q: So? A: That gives 2.6 deg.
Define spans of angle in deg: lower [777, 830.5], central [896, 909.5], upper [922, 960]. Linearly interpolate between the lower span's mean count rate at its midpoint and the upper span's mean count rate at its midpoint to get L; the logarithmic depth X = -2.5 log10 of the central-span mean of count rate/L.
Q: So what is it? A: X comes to 0.43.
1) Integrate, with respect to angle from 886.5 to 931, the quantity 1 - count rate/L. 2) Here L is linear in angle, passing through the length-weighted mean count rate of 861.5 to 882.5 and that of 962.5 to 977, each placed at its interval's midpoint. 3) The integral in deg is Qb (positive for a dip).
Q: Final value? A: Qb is 5.6 deg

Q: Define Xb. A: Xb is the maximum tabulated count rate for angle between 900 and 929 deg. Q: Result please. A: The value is 123.4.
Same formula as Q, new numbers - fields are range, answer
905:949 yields 117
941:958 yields 126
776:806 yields 114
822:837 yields 121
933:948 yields 122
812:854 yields 117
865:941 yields 113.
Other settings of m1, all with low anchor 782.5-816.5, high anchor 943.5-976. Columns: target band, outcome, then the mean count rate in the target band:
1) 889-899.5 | 1.22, 103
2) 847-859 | -1.00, 121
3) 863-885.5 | -1.75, 123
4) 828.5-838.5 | -1.11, 122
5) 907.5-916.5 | 0.85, 107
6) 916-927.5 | -0.32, 122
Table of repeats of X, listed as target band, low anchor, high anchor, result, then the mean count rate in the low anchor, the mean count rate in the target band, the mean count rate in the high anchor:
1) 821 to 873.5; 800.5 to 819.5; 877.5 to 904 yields -0.20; 95.5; 121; 106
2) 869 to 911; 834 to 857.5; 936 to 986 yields 0.14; 121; 106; 122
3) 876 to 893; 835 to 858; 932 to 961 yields 0.01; 121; 121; 124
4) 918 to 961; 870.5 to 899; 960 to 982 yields -0.05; 116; 124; 119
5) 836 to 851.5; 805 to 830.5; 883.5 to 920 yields -0.16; 105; 121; 102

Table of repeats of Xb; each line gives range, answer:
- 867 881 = 124.2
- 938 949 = 126.4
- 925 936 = 123.1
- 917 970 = 129.8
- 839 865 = 121.9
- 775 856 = 123.2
